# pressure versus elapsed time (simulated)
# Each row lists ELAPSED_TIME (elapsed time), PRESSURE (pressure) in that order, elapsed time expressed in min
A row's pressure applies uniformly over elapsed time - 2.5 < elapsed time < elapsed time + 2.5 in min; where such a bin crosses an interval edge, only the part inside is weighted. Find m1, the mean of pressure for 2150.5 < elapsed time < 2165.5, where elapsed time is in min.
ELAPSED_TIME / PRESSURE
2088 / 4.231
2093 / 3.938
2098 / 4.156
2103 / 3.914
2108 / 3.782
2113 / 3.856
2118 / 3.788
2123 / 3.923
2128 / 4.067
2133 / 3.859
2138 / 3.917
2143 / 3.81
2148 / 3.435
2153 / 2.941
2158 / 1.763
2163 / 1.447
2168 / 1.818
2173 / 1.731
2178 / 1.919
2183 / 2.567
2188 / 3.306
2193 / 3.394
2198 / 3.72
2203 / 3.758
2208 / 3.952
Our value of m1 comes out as 2.05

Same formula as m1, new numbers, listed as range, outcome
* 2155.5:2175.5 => 1.69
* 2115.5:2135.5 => 3.91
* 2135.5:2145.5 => 3.86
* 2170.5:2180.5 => 1.82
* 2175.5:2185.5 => 2.24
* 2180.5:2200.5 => 3.25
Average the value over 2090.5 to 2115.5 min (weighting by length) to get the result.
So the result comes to 3.93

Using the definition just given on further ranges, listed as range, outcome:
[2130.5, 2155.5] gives 3.59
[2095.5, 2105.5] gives 4.03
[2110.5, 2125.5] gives 3.86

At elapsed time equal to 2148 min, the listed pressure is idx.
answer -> 3.435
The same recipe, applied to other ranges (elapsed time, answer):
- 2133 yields 3.859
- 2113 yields 3.856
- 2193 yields 3.394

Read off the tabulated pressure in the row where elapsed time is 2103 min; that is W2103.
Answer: 3.914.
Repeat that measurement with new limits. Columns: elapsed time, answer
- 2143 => 3.81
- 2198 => 3.72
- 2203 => 3.758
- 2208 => 3.952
